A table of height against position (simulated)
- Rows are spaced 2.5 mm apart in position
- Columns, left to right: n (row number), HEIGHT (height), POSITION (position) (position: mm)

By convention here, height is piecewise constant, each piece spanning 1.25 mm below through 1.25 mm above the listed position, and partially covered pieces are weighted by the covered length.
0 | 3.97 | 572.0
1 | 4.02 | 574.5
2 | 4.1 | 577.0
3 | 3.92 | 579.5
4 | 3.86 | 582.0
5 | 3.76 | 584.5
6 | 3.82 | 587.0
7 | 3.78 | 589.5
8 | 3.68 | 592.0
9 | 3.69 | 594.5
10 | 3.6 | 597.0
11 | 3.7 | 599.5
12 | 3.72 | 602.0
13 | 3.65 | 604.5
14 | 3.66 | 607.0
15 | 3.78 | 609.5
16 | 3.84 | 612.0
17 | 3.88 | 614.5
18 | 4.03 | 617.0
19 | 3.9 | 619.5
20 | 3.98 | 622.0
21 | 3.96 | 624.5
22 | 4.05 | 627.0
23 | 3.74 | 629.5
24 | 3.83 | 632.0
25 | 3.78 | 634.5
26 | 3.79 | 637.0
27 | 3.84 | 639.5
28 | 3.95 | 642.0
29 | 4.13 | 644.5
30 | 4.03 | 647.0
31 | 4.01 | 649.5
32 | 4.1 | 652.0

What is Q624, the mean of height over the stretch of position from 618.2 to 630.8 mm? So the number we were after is 3.93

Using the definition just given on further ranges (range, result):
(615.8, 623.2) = 3.97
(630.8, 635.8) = 3.8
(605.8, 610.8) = 3.72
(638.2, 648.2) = 3.99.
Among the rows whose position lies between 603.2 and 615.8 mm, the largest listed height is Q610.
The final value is 3.88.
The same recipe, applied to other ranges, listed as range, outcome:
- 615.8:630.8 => 4.05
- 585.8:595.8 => 3.82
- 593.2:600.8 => 3.7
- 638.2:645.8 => 4.13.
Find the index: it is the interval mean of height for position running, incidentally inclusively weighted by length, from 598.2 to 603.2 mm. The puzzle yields 3.71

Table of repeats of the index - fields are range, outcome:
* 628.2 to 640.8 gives 3.8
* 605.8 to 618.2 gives 3.84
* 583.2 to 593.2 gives 3.76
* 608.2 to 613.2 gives 3.81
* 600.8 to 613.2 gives 3.73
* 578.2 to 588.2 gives 3.84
